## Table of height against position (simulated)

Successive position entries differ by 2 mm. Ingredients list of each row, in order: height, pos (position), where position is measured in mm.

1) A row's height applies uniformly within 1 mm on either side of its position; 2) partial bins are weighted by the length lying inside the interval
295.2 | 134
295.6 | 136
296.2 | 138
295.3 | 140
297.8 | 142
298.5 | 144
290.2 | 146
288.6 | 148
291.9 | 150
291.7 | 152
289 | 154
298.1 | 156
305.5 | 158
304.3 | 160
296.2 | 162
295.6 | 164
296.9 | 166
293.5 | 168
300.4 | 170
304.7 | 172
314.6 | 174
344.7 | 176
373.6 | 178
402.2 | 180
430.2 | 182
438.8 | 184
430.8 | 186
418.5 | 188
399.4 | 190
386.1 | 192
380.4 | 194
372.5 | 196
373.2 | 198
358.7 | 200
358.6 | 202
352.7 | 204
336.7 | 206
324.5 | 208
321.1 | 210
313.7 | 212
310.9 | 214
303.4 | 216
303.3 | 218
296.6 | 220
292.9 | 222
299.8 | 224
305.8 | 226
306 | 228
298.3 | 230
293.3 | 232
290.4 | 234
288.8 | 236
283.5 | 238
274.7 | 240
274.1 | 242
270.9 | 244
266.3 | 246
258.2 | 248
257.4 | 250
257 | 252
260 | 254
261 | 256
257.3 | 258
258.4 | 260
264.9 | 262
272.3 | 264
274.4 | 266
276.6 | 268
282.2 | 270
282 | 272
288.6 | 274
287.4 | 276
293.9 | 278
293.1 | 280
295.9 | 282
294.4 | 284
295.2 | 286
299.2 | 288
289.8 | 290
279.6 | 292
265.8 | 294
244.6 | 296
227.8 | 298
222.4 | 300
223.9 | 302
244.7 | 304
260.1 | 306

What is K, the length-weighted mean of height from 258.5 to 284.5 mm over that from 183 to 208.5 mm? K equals 0.7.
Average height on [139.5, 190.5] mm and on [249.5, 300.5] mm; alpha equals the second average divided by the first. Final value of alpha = 0.83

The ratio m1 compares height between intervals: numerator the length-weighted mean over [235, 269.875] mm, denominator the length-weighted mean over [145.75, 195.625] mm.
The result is 0.8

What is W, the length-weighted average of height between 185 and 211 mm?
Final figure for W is 370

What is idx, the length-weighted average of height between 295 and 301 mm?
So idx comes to 232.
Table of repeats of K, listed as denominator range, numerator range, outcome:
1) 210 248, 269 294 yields 0.99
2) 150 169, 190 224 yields 1.14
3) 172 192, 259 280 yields 0.72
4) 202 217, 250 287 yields 0.85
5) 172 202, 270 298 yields 0.74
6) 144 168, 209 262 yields 0.96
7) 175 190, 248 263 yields 0.64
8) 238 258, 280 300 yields 1.04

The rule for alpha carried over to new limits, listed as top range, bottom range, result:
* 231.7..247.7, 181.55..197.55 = 0.69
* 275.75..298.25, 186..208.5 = 0.76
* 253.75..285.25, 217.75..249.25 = 0.97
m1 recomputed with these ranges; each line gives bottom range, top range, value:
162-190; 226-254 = 0.78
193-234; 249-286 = 0.85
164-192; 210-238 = 0.83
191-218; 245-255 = 0.76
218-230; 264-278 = 0.94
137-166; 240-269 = 0.90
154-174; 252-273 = 0.90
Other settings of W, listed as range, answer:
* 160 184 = 335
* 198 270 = 293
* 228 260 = 273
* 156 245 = 330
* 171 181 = 348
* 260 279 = 279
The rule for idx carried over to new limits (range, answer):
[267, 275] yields 282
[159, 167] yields 298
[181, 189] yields 430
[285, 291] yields 295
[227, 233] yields 299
